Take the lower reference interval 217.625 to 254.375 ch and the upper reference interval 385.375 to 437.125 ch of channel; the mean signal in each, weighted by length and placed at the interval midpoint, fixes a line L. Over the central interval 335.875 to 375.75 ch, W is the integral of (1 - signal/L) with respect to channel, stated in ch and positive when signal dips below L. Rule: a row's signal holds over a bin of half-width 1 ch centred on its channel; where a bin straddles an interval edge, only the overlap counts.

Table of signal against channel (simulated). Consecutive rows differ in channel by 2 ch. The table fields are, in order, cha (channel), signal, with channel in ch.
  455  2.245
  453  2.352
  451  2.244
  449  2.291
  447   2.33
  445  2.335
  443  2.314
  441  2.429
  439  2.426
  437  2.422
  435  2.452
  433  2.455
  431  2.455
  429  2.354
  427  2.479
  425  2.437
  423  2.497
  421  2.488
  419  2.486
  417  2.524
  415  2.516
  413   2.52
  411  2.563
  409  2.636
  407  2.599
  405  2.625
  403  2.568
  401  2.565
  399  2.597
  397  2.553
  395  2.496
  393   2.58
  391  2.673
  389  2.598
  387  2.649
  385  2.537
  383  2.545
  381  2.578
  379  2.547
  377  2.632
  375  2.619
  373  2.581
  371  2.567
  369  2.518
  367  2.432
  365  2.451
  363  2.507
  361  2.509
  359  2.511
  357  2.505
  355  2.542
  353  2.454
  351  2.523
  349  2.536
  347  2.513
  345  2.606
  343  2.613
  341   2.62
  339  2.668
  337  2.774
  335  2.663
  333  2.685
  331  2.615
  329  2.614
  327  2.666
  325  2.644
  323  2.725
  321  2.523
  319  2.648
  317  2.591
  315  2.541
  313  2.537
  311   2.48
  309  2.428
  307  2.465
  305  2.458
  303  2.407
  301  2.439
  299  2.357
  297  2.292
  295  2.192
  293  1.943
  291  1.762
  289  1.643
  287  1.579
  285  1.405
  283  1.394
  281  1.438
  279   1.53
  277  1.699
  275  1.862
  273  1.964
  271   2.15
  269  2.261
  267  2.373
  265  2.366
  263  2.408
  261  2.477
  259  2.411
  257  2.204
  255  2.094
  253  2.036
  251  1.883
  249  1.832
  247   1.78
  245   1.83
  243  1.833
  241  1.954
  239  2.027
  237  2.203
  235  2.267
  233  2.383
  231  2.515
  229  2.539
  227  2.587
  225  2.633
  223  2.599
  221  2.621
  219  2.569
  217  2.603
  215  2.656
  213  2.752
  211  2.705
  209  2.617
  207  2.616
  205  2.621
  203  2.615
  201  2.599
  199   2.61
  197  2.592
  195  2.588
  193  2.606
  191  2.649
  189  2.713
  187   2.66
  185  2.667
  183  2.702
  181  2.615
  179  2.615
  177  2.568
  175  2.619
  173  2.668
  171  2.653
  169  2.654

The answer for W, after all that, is -1.9 ch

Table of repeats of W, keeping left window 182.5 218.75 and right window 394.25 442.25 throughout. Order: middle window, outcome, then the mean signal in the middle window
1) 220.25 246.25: 3.2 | 2.3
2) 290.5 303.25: 1.9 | 2.2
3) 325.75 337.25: -0.5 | 2.66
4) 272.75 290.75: 6.9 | 1.6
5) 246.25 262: 3.1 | 2.09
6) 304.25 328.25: 0.1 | 2.56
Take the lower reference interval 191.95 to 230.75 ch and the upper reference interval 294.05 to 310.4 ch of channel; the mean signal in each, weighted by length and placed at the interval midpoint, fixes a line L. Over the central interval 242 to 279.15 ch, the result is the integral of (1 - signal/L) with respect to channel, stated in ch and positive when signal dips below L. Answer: 6.3 ch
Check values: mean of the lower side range 2.62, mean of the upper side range 2.38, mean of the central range 2.06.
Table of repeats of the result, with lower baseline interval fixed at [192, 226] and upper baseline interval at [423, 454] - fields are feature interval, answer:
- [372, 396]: -1.39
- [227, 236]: 0.54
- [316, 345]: -1.69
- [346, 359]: -0.19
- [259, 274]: 1.59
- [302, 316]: 0.26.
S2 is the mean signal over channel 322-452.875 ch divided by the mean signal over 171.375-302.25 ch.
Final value 1.10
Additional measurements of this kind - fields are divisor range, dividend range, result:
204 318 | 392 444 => 1.12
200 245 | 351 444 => 1.02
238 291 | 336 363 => 1.32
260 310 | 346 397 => 1.24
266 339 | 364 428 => 1.13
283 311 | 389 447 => 1.19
